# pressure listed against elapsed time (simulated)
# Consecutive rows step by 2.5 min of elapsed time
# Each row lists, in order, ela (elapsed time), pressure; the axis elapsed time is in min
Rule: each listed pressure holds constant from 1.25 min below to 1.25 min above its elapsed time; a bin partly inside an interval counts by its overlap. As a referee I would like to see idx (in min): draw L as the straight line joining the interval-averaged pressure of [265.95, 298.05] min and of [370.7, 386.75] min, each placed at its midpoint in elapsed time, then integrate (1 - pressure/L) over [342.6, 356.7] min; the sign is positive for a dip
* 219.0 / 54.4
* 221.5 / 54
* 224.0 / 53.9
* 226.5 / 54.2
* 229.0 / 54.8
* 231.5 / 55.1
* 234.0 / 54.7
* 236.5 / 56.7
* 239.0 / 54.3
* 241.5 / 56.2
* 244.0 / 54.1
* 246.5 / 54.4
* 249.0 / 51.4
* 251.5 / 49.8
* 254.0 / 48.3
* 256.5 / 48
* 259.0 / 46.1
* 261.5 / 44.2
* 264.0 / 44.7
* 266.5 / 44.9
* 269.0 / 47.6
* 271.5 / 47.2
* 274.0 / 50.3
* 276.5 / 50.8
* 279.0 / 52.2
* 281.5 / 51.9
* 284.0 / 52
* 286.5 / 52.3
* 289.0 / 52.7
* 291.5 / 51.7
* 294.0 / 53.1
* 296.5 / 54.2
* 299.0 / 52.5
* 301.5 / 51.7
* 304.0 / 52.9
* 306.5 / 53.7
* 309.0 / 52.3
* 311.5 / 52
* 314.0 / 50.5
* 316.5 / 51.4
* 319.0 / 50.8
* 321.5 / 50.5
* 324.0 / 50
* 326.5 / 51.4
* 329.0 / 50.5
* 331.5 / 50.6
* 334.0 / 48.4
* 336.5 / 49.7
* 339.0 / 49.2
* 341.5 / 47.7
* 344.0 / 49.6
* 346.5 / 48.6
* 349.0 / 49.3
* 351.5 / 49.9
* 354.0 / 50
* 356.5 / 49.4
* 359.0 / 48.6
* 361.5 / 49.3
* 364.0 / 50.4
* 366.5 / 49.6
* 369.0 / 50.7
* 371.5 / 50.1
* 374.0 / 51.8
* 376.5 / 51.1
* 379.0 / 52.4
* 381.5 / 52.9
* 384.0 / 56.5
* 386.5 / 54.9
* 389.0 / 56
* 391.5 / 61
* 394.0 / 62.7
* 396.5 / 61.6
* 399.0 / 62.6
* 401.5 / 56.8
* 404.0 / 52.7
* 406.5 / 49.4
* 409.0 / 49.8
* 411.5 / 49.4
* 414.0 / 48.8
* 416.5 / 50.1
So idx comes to 0.7 min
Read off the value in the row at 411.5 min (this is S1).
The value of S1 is 49.4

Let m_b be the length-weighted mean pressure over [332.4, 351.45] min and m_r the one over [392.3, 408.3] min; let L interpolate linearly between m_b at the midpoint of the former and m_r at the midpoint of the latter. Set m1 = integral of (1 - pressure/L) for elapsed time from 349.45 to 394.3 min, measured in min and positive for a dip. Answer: 0.9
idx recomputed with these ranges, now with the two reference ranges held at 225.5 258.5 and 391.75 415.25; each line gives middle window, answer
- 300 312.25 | 0.3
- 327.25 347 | 1.8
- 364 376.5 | 0.9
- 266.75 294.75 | 1.4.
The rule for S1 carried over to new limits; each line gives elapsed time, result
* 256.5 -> 48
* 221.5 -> 54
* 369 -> 50.7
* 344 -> 49.6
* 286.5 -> 52.3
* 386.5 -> 54.9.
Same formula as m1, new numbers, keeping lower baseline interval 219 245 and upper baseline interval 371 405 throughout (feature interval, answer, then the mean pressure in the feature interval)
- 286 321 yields 2.0 min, 52.2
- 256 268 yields 2.1 min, 45.5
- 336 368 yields 3.7 min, 49.3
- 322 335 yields 1.3 min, 50.2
